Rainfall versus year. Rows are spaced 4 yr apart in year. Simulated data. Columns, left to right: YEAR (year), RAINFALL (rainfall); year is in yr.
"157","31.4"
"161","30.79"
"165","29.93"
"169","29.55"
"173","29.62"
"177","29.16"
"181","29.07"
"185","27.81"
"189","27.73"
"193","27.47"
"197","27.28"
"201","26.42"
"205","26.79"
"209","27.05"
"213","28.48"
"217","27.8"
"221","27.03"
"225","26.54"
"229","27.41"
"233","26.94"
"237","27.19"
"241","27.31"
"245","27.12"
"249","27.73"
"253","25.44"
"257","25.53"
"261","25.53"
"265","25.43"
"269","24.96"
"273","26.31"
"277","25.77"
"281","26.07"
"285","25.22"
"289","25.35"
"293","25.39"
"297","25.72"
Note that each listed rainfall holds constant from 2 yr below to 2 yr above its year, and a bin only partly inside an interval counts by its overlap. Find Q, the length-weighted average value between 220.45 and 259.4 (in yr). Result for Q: 26.8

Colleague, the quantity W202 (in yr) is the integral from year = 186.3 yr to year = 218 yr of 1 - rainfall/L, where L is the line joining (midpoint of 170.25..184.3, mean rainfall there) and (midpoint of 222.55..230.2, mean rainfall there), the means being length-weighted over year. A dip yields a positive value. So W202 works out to 0.7 yr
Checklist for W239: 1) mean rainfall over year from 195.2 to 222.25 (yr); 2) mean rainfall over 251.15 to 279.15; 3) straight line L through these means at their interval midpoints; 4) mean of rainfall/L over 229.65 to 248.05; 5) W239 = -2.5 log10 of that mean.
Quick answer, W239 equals -0.03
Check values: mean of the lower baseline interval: 27.3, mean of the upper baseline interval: 25.6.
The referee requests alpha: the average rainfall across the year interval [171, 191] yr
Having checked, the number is 28.7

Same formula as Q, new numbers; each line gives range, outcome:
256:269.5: 25.4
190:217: 27.3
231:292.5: 26.1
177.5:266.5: 27.1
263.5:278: 25.6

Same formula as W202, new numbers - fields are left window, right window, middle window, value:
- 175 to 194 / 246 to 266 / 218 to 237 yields -0.09 yr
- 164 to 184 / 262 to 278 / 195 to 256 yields 0.57 yr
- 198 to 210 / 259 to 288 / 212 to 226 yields -0.49 yr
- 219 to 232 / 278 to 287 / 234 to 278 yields 0.07 yr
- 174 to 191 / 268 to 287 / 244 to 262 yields 0.11 yr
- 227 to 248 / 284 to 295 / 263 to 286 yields 0.20 yr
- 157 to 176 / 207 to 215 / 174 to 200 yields 0.84 yr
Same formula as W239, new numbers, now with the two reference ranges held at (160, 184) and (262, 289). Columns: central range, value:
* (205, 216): 0.02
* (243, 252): -0.02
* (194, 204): 0.06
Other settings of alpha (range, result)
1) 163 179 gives 29.6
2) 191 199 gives 27.4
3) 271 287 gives 25.8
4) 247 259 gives 26.2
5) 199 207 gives 26.6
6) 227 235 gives 27.2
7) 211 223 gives 27.8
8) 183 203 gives 27.3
